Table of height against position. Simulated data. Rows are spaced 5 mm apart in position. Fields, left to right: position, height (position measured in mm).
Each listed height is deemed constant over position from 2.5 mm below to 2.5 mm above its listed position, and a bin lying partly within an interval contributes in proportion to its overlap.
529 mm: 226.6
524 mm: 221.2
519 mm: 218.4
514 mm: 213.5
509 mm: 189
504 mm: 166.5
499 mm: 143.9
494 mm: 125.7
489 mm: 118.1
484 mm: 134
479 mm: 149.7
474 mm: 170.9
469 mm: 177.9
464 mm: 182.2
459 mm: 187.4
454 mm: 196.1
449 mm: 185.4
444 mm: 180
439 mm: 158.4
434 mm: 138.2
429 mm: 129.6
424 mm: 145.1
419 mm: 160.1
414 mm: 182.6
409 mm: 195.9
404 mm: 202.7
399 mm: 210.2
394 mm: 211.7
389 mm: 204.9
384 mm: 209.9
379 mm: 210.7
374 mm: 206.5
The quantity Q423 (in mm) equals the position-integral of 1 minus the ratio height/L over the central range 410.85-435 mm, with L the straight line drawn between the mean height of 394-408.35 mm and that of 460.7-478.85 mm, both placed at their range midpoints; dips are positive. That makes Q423 5.3 mm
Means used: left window 206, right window 174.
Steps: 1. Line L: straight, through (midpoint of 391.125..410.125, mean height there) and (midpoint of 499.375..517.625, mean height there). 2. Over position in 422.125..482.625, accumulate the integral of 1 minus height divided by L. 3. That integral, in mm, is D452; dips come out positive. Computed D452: 9.2 mm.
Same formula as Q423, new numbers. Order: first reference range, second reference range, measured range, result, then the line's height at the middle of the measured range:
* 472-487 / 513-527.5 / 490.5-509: 3.53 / 184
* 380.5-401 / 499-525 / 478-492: 4.68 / 198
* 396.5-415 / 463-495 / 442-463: -2.36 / 168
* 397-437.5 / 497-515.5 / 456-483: 0.35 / 174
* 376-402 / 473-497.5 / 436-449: -0.14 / 170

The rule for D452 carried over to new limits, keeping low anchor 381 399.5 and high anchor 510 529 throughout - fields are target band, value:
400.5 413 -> 0.7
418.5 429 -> 3.3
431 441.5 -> 3.2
